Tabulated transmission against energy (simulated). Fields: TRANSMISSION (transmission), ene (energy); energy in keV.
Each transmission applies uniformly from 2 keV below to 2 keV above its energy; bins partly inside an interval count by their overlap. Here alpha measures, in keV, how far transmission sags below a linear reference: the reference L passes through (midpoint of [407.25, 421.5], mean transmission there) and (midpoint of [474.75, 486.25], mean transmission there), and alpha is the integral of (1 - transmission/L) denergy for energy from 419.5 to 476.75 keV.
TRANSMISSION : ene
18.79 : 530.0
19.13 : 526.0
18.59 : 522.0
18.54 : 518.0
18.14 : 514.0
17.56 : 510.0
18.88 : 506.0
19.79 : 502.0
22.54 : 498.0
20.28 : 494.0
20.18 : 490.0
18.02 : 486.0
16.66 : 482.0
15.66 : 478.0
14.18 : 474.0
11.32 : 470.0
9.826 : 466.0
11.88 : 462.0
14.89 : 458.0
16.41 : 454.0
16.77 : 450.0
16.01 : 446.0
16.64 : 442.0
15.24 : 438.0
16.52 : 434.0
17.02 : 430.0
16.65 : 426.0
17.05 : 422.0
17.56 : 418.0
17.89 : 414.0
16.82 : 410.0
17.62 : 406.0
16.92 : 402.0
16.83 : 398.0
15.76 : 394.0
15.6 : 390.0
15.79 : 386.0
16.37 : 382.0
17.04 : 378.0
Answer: 6.1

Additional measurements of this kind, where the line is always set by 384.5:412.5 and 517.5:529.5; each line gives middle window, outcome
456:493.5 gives 6.2 keV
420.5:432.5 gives 0.1 keV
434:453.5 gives 1.3 keV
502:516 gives 0.1 keV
